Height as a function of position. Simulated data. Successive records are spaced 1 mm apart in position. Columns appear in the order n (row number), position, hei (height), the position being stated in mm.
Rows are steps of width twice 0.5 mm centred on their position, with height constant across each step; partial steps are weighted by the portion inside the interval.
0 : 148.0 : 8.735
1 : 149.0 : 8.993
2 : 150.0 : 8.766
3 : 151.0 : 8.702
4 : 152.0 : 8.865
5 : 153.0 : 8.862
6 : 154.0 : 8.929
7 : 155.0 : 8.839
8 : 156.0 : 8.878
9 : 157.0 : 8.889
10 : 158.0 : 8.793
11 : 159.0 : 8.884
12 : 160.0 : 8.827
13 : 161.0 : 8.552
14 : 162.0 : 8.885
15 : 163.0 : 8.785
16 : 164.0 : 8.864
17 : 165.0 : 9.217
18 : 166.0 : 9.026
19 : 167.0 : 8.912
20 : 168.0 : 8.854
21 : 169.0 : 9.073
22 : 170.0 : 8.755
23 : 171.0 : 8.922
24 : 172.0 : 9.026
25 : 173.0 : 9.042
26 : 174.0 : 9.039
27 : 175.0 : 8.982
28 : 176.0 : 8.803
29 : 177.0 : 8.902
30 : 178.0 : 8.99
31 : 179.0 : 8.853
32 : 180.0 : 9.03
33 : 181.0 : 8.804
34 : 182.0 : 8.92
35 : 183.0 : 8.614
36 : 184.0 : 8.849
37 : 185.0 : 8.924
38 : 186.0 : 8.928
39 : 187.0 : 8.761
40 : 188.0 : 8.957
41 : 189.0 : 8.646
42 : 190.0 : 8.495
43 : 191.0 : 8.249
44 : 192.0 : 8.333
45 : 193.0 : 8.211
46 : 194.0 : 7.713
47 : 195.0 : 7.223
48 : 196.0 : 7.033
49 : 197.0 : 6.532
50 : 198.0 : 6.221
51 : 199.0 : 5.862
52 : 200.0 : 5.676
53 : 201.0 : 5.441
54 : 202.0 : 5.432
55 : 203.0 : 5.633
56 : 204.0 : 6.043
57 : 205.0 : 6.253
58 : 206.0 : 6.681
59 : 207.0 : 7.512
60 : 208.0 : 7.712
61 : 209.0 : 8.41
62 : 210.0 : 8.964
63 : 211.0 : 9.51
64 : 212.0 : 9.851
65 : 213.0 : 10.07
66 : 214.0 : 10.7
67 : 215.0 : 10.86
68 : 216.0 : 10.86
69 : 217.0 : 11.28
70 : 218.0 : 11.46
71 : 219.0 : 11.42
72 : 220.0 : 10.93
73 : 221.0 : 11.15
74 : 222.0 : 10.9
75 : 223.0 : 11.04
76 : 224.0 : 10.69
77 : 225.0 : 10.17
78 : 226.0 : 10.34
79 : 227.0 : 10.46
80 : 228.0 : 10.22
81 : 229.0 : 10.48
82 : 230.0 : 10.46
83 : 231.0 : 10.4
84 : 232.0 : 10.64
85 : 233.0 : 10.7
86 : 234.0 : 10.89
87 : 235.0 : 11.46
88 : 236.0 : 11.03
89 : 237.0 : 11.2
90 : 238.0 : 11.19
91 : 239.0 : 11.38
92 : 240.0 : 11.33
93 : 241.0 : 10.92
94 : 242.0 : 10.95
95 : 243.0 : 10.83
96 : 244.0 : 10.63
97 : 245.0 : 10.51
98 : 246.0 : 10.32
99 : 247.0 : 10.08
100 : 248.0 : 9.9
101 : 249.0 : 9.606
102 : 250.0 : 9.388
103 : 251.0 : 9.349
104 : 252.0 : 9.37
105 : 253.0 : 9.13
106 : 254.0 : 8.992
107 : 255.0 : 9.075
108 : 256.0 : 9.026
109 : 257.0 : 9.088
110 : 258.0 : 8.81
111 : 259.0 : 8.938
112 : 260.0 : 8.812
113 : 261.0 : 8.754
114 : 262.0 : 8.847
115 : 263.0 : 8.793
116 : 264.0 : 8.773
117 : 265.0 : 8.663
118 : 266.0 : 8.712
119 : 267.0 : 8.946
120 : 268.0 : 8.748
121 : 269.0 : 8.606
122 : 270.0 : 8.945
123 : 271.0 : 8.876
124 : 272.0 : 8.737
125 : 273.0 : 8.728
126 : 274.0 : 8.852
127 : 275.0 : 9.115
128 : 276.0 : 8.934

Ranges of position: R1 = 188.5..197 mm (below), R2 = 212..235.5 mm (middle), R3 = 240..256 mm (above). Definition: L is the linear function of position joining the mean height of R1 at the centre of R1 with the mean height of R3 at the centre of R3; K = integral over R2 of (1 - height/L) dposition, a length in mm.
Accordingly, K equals -4.4 mm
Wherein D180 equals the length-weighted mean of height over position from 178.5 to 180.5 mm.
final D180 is 8.94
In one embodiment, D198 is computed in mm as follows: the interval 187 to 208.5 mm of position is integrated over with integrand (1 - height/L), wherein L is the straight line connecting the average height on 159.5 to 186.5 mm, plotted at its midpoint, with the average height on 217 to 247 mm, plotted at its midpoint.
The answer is 5.8 mm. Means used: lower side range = 8.9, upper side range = 10.8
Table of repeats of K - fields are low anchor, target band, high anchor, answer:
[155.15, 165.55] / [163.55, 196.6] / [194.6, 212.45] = -2.8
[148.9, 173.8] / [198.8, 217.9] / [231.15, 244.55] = 3.9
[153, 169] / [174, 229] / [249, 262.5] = 1.2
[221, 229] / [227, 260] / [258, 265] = -1.7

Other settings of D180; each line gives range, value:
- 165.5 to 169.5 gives 8.97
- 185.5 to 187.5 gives 8.84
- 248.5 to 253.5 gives 9.37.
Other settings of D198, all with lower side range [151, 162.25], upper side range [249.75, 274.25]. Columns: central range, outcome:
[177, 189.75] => 0.0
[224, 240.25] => -3.4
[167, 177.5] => -0.1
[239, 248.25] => -1.8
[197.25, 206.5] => 3.1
